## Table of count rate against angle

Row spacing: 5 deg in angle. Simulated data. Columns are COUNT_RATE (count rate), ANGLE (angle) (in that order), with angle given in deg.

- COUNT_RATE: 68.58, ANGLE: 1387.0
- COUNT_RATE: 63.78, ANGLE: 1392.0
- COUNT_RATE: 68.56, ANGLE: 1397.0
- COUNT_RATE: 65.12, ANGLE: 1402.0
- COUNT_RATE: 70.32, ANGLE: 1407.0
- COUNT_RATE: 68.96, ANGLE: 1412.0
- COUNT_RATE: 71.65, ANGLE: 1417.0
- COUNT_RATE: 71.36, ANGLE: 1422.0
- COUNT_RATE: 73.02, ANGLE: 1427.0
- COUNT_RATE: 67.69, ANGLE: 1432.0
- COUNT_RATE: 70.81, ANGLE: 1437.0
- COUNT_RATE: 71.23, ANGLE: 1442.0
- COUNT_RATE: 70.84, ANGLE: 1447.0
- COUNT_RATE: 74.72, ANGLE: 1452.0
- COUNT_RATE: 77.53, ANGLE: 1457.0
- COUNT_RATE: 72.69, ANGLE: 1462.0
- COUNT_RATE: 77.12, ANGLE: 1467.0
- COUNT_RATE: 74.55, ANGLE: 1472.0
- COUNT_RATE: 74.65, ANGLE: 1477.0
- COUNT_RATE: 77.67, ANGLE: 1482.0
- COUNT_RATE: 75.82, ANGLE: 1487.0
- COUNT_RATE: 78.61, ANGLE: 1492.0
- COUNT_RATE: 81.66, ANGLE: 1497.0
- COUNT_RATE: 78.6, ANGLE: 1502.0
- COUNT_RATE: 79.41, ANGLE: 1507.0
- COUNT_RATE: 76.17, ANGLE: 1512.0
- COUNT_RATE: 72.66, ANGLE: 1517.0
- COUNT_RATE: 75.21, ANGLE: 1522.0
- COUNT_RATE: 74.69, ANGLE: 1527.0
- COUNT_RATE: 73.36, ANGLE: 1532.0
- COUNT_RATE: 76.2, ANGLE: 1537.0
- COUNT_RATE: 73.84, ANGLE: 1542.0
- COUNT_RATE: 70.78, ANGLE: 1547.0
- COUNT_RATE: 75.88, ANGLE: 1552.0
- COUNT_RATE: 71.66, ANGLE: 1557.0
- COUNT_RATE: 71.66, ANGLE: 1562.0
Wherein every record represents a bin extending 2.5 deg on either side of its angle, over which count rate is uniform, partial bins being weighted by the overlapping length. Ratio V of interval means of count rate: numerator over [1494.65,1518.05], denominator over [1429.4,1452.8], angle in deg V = 1.1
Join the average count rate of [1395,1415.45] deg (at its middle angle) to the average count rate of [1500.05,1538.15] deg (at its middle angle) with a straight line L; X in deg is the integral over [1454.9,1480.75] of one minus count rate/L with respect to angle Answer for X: -1.1 deg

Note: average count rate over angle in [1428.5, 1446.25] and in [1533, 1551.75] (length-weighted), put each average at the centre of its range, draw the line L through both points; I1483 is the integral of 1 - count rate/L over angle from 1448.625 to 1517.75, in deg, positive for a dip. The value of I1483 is -4.62 deg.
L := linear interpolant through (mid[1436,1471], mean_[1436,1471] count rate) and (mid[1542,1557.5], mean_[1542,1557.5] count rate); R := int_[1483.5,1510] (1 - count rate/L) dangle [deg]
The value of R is -1.91 deg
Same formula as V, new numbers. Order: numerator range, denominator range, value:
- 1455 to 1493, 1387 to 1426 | 1.11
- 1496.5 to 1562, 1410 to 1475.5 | 1.03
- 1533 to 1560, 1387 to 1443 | 1.06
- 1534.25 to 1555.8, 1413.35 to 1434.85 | 1.05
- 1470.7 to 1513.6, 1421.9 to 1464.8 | 1.07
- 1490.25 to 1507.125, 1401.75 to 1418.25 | 1.15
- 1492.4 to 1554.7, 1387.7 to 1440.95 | 1.10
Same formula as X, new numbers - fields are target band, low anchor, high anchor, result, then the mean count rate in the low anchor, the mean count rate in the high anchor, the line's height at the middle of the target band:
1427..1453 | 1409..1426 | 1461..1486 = 0.61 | 70.9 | 75.5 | 72.7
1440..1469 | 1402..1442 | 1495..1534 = -0.63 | 70.2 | 76.4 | 72.4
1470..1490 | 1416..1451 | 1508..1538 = -0.75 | 71.1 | 74.9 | 73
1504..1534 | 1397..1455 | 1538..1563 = -1.22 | 70.5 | 73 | 72.4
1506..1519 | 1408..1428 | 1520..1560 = -0.46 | 71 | 73.9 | 73.3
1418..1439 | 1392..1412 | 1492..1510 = 0.00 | 67.6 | 79.6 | 70.8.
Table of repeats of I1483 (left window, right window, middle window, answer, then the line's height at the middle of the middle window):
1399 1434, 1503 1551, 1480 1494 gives -0.83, 73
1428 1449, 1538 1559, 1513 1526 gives -0.32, 72.5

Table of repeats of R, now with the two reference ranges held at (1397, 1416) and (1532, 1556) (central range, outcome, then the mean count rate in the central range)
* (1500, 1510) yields -0.9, 78.9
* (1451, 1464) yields -0.9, 75.1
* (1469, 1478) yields -0.5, 74.7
